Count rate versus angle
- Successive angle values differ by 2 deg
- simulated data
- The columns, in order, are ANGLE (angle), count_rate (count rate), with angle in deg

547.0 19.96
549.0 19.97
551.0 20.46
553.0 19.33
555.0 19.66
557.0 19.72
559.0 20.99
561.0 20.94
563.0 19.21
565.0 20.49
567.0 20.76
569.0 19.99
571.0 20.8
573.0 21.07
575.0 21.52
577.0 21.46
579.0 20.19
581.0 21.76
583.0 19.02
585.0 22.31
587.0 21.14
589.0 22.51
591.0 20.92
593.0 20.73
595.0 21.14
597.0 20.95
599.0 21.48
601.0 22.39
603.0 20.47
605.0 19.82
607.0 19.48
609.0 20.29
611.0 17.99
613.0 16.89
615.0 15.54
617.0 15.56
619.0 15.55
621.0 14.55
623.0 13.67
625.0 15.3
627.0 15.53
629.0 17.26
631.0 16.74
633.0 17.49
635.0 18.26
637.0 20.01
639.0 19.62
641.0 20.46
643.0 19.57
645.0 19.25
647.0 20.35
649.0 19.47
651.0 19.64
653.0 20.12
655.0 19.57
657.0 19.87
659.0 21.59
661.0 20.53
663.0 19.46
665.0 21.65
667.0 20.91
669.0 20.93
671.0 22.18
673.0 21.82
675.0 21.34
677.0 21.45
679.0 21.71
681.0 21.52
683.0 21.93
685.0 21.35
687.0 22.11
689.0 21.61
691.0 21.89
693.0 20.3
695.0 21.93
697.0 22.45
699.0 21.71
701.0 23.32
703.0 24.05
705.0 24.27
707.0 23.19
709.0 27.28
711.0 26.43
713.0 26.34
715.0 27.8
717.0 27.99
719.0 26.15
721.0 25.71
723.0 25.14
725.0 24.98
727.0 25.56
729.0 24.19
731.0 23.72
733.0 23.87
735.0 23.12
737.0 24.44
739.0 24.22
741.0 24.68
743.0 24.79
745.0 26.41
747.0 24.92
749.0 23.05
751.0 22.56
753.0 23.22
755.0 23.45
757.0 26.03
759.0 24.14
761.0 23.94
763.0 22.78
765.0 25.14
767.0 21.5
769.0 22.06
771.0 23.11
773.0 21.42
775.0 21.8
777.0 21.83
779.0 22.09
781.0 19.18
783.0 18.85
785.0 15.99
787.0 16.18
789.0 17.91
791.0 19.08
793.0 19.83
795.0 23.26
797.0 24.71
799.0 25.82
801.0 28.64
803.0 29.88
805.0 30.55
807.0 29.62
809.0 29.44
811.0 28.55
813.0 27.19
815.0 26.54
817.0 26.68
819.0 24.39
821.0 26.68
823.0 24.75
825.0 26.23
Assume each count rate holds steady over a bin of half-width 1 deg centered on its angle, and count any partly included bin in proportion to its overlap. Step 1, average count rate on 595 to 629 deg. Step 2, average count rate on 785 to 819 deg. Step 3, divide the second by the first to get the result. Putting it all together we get 1.39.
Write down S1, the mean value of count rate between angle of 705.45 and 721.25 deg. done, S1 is 26.3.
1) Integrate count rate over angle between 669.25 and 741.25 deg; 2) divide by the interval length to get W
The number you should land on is 23.6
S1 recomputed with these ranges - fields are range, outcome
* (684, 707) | 22.3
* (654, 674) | 20.9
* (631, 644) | 19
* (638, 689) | 20.8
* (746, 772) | 23.5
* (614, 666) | 18.3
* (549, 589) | 20.6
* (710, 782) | 24.1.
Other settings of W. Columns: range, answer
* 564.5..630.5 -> 19.3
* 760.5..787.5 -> 21.2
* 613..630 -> 15.5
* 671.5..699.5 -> 21.7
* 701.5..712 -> 25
